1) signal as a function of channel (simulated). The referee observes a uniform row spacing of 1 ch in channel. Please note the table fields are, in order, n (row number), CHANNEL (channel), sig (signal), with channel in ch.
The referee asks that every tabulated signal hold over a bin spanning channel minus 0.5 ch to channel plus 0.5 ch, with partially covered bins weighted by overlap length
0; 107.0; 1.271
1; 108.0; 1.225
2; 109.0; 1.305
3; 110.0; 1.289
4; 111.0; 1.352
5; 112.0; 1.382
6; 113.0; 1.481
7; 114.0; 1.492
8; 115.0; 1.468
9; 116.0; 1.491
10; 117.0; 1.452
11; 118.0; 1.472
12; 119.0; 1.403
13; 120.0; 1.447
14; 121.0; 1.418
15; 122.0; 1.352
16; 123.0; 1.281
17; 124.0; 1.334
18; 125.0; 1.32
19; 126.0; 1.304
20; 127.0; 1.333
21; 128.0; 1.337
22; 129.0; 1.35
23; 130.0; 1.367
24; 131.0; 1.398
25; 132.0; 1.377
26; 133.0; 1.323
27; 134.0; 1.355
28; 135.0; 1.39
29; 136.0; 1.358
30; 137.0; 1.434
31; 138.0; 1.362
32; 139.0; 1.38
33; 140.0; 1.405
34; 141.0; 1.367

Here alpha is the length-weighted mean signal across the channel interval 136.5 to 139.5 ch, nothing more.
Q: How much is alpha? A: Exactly 1.39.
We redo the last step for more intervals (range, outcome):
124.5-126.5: 1.31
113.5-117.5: 1.48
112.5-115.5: 1.48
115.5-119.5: 1.45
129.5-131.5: 1.38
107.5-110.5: 1.27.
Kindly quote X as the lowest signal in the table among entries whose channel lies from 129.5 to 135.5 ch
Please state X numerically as 1.323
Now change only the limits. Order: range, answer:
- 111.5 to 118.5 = 1.382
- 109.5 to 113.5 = 1.289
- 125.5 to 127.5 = 1.304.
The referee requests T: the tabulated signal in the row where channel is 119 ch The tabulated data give 1.403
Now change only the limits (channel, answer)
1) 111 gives 1.352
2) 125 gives 1.32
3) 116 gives 1.491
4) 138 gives 1.362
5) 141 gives 1.367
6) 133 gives 1.323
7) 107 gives 1.271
